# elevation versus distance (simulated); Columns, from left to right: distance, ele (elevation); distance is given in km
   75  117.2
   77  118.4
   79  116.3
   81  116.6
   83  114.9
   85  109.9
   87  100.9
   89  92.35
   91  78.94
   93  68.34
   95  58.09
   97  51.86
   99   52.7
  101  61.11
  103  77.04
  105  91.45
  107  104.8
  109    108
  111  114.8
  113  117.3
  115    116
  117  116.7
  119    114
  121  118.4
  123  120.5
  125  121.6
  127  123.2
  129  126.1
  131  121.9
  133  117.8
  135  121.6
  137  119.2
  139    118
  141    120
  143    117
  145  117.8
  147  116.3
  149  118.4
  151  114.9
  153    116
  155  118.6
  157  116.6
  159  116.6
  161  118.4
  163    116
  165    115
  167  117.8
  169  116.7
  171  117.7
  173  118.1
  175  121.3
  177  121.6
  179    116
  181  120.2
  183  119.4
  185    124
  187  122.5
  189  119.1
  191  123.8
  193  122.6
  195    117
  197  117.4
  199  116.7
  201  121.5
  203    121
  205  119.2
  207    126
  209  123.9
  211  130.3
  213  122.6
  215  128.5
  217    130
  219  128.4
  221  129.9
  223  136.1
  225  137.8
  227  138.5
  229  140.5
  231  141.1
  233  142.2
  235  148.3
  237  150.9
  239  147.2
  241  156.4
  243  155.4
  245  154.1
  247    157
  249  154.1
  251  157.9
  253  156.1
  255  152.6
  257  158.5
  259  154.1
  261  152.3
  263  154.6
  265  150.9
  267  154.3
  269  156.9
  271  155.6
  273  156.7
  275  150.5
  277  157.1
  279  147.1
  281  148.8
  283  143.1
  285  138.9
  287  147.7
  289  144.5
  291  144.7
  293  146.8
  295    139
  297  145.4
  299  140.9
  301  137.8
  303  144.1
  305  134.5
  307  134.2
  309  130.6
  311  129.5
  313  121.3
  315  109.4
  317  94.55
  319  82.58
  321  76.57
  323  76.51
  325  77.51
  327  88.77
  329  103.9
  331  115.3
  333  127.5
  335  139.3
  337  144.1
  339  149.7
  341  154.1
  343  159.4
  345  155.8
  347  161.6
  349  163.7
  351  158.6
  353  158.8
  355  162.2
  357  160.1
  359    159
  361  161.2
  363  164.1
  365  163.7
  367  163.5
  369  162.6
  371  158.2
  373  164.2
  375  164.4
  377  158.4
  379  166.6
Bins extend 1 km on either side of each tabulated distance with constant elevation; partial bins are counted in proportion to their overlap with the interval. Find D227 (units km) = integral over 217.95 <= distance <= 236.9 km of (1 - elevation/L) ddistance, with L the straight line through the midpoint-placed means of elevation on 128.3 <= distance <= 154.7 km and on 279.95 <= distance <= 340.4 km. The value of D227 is -2.56 km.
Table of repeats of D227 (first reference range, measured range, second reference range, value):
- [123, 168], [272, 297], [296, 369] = -3.1 km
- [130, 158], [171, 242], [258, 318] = 0.2 km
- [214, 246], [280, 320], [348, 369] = 5.1 km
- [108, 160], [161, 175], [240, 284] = 1.1 km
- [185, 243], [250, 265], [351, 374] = -1.6 km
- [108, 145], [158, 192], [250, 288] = 2.8 km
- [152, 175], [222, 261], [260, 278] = -1.3 km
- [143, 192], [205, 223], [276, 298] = 0.2 km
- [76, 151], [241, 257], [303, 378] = -4.0 km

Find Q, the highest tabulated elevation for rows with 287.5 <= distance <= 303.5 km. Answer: 146.8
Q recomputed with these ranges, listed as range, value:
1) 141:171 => 120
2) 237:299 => 158.5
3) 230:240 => 150.9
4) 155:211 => 130.3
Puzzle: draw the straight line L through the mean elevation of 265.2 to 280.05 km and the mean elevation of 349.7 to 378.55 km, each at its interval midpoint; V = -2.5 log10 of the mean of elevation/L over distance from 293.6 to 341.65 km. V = 0.289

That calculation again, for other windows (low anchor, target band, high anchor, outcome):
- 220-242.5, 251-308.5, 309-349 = -0.13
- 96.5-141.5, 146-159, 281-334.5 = -0.07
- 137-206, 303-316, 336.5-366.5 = 0.17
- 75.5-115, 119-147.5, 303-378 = -0.20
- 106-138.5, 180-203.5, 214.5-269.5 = 0.12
